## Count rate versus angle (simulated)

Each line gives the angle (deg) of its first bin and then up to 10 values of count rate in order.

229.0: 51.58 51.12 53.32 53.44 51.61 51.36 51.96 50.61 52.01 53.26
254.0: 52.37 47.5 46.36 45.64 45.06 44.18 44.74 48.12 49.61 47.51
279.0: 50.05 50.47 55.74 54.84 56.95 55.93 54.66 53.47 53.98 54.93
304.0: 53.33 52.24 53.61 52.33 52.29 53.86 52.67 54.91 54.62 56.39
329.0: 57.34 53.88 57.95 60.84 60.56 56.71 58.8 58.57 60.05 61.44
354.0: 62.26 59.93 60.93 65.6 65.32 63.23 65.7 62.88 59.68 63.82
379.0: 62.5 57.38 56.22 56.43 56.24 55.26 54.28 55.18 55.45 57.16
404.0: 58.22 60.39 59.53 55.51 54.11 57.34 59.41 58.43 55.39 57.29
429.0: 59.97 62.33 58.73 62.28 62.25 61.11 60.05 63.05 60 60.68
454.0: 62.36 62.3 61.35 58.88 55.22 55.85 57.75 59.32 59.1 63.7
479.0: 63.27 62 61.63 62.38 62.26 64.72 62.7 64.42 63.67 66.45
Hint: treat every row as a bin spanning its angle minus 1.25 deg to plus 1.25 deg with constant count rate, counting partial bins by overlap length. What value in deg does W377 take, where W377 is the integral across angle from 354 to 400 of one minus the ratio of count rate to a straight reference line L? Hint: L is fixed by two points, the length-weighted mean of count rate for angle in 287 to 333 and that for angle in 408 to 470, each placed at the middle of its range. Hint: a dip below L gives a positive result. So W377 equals -2.4 deg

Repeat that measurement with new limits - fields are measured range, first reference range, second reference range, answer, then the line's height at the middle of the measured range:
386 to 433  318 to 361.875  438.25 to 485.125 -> 1.8 deg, 59.6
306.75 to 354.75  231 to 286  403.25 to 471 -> -2.6 deg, 53.7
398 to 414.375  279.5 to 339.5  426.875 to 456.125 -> 0.6 deg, 59.4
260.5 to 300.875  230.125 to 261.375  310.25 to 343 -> 1.8 deg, 53.1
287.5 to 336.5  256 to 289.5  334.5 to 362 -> 0.1 deg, 54.8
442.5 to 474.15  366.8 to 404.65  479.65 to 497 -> 0.9 deg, 61.6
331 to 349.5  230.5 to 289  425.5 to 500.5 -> -1.4 deg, 54.5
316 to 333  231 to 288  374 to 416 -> -0.4 deg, 53.6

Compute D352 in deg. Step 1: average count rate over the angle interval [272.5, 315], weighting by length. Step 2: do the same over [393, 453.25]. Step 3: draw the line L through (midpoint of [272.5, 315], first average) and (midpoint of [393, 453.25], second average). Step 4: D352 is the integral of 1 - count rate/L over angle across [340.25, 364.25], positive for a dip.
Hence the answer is -2.2 deg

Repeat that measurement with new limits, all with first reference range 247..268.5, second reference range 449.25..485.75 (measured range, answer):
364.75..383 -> -2.4 deg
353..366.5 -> -2.2 deg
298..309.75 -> -0.6 deg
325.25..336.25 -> -0.9 deg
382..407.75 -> -0.2 deg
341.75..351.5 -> -1.1 deg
